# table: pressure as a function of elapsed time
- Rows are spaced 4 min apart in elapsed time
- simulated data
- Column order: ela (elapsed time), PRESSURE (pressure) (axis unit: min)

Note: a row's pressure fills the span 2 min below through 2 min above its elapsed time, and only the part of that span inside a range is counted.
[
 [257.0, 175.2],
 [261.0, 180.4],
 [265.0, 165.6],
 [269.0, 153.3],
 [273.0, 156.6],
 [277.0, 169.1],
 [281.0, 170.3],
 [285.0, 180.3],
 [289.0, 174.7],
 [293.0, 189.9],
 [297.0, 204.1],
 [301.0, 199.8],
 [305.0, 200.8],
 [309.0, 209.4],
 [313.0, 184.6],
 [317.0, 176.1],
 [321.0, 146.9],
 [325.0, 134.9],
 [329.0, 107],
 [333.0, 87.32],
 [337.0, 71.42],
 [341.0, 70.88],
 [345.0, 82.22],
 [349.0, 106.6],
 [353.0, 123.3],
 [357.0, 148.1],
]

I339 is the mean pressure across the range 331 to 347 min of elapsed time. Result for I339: 78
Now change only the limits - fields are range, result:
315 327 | 153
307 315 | 197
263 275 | 158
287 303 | 192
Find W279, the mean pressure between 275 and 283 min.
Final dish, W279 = 170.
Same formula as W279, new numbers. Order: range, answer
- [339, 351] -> 86.6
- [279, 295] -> 179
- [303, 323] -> 184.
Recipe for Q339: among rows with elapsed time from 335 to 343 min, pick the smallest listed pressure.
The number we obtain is 70.88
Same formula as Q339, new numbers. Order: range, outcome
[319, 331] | 107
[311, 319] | 176.1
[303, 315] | 184.6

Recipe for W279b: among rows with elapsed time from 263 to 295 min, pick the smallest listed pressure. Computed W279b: 153.3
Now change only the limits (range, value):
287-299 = 174.7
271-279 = 156.6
